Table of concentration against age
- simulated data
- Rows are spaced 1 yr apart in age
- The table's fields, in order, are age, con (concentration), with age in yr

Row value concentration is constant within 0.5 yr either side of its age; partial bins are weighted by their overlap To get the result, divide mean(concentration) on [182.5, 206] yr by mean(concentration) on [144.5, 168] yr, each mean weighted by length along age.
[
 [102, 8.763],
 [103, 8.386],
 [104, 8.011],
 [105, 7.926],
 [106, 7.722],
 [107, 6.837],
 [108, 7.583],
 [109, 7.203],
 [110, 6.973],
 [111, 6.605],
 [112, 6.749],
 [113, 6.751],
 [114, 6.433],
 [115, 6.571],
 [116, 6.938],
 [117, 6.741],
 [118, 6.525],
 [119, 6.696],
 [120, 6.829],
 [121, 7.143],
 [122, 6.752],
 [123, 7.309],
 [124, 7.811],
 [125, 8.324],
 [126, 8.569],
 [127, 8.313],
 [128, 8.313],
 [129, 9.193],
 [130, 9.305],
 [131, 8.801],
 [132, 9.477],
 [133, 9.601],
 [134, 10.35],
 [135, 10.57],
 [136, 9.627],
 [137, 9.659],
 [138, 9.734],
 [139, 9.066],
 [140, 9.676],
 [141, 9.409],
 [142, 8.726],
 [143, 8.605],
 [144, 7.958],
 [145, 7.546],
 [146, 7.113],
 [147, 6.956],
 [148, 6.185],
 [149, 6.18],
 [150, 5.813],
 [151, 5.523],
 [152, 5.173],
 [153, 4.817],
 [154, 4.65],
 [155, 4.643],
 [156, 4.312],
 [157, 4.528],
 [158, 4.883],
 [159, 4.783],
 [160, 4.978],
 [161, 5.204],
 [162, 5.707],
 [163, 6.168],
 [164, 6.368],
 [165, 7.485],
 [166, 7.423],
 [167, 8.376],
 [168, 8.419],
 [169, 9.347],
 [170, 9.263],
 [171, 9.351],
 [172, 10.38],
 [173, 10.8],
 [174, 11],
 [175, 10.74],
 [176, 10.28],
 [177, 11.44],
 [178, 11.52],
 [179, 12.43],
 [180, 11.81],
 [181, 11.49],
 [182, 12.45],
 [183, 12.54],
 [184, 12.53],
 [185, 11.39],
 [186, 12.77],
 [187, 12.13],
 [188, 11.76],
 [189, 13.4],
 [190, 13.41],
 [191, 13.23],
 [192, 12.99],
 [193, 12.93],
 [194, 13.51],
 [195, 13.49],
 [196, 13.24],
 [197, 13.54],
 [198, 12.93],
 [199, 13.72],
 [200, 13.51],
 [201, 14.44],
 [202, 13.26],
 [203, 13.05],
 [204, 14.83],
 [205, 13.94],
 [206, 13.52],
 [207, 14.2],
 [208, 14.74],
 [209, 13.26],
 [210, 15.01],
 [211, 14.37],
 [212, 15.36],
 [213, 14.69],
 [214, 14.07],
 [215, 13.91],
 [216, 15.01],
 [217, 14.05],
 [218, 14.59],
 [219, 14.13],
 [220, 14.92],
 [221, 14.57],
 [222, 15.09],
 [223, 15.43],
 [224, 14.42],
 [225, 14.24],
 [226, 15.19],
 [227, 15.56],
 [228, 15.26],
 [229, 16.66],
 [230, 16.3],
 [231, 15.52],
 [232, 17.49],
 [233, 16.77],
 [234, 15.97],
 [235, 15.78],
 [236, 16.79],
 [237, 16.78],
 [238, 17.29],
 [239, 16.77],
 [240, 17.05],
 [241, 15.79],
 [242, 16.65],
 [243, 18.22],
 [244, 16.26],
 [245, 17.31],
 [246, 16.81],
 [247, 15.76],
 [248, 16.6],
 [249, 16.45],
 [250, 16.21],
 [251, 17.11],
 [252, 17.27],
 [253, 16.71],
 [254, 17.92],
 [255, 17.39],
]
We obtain 2.22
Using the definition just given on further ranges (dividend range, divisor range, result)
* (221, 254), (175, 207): 1.27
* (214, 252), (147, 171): 2.57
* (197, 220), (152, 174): 2.07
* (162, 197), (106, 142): 1.36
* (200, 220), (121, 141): 1.59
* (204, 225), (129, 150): 1.67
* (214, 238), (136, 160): 2.27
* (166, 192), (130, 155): 1.42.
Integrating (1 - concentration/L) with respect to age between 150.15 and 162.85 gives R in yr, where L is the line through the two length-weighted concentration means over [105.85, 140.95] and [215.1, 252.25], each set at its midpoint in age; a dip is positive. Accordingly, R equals 6.62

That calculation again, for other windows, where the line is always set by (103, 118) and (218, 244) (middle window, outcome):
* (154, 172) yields 7.24 yr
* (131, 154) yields 3.20 yr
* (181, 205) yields 0.13 yr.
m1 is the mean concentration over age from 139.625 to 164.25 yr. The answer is 6.22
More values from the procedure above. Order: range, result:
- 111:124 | 6.82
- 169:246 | 14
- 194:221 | 14.1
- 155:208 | 10.8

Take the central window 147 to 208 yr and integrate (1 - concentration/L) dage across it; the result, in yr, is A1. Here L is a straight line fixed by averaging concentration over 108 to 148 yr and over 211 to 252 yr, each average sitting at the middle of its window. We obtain 9.99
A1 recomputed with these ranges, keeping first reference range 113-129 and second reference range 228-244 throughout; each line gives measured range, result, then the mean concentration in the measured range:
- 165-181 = 1.98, 10.1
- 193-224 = 0.52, 14.1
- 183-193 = 0.08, 12.6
